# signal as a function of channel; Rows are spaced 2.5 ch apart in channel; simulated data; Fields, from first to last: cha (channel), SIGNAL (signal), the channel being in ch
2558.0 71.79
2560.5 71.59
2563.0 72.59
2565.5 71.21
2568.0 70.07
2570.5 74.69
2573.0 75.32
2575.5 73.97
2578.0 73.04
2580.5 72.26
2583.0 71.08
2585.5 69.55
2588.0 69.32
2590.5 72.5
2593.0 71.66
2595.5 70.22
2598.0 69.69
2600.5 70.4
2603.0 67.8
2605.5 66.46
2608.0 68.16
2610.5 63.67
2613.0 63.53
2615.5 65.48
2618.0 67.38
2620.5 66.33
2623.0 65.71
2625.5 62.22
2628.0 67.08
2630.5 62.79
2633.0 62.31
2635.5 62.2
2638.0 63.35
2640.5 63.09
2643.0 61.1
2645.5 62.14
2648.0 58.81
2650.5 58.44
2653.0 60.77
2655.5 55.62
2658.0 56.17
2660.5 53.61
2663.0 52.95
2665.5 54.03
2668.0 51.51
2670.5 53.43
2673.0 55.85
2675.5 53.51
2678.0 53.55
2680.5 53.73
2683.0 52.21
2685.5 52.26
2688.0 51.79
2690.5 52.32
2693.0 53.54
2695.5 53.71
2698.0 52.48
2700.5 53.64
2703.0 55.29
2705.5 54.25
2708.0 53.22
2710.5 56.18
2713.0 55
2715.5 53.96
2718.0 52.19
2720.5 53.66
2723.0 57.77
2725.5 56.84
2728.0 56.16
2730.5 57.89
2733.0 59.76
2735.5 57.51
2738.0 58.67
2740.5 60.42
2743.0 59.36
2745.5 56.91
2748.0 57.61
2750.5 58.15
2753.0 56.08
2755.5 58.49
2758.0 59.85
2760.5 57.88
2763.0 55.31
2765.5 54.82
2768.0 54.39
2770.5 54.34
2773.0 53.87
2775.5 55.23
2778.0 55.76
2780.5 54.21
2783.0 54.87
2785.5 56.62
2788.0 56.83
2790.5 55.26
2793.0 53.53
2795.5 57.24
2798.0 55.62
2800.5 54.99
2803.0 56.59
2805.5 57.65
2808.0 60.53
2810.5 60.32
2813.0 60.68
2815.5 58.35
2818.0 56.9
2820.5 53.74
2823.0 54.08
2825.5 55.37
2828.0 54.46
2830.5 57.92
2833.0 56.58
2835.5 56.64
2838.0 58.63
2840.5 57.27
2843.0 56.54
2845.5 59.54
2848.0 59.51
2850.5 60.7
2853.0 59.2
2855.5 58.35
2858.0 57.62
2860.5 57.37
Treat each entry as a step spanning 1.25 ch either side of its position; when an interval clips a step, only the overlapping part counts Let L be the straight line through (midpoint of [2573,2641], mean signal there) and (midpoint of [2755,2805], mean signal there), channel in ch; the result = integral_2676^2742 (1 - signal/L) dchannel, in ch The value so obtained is 6.2 ch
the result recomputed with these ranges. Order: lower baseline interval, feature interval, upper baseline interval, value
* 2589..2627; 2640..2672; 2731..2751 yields 3.7 ch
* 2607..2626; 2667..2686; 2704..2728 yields 1.8 ch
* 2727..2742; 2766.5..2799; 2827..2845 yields 1.4 ch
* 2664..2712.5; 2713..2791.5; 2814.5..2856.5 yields -1.9 ch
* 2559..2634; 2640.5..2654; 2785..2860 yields 1.2 ch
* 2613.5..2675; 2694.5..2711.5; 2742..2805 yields 1.2 ch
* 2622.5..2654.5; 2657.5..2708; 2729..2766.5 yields 5.9 ch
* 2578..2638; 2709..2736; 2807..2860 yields 2.8 ch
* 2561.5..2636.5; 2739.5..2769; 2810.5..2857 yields 1.9 ch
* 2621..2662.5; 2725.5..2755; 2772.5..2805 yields -0.4 ch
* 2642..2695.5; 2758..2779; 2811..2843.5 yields 0.3 ch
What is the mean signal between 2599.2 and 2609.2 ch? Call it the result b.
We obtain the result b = 68.2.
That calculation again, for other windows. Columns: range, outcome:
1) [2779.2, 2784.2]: 54.5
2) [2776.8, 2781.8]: 55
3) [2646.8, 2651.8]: 58.6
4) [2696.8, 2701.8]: 53.1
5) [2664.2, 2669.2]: 52.8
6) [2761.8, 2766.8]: 55.1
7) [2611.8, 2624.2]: 65.7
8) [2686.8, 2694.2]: 52.5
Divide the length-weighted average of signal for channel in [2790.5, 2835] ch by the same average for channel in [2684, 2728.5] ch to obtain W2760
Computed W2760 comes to 1.05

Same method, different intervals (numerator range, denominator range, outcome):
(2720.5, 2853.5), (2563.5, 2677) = 0.88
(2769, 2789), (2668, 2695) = 1.04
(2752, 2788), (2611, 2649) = 0.88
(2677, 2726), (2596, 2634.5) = 0.82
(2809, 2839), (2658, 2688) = 1.07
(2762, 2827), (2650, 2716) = 1.04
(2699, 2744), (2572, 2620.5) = 0.81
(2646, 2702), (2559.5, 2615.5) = 0.77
